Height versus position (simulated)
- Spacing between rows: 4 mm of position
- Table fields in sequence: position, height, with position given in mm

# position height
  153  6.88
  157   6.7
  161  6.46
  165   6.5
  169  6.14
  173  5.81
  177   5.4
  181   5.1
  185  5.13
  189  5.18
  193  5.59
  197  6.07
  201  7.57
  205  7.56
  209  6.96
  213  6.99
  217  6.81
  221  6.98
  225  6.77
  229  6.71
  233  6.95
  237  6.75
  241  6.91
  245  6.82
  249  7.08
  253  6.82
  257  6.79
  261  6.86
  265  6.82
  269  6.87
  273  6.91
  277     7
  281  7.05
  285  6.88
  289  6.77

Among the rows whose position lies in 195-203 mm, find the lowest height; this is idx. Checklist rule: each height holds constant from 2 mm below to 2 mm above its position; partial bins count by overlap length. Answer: 6.07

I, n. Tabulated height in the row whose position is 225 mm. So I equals 6.77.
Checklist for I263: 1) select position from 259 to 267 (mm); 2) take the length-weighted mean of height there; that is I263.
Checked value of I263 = 6.84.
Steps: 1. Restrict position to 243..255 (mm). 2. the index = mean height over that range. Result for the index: 6.91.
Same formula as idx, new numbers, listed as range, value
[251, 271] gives 6.79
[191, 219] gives 5.59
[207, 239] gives 6.71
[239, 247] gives 6.82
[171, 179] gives 5.4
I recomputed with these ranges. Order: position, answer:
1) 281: 7.05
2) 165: 6.5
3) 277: 7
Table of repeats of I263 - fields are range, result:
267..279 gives 6.93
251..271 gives 6.83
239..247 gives 6.87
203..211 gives 7.26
